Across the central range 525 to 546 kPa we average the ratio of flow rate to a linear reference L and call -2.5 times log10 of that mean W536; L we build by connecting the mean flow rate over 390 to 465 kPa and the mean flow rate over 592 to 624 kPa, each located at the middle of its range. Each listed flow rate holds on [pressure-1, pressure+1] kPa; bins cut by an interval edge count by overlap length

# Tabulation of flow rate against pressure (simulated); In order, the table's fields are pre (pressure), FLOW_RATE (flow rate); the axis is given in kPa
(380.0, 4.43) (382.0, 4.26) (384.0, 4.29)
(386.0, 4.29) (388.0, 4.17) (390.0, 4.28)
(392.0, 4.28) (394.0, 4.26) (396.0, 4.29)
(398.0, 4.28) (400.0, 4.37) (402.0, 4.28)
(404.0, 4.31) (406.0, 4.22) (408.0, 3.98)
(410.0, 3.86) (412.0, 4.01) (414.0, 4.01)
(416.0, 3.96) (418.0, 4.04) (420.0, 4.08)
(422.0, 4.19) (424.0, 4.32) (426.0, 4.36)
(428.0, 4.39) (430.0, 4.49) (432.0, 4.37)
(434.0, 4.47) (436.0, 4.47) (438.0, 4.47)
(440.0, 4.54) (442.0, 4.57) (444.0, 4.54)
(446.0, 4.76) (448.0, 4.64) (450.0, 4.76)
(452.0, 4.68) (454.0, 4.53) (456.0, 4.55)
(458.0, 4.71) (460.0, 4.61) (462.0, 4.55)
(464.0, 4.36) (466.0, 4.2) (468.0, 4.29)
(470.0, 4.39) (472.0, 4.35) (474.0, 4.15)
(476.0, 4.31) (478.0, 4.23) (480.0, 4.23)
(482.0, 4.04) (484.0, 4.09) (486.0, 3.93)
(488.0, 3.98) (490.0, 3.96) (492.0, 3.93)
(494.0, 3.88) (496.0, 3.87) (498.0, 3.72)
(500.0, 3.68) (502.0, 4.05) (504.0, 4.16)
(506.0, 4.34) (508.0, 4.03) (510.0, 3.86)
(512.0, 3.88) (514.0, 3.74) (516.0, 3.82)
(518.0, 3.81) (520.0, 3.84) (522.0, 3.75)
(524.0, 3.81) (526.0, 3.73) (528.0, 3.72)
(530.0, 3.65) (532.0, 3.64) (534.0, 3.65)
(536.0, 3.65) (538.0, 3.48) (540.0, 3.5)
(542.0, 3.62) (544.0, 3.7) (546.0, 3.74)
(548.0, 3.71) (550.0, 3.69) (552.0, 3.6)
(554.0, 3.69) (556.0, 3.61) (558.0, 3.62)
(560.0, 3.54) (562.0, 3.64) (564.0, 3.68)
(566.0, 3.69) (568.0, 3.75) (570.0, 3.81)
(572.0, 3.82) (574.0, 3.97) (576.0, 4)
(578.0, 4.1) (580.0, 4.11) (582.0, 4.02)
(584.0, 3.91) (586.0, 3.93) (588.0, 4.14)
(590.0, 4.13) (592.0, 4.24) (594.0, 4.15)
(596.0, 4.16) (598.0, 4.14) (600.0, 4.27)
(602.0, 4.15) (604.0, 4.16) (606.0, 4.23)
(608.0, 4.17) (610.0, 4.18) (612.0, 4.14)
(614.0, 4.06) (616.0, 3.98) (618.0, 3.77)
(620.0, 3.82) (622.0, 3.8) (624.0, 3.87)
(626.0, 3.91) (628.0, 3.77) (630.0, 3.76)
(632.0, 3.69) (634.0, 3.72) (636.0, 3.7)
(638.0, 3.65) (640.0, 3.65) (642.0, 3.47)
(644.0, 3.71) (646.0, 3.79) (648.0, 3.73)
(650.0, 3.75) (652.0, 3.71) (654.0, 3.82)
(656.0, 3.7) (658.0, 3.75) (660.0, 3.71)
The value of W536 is 0.15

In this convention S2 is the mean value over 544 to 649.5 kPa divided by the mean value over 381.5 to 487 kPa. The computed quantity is 0.90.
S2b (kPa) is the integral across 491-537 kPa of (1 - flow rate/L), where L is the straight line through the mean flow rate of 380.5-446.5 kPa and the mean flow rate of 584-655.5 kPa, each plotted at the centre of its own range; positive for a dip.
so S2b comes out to 3.1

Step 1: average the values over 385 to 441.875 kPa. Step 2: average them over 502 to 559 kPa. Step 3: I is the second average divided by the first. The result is 0.88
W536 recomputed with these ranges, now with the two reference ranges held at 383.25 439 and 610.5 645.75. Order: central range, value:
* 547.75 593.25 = 0.02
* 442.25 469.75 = -0.10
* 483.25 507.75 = 0.03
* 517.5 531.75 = 0.07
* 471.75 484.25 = -0.02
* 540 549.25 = 0.08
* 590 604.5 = -0.09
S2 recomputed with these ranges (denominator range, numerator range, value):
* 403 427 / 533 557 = 0.88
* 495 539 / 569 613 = 1.07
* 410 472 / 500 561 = 0.85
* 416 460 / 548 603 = 0.87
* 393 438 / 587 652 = 0.93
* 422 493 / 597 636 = 0.91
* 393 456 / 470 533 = 0.91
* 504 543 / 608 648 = 1.01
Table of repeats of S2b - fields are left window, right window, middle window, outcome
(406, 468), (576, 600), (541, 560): 2.32 kPa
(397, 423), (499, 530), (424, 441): -1.54 kPa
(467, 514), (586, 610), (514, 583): 6.27 kPa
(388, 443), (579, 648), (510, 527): 1.24 kPa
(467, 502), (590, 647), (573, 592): -0.36 kPa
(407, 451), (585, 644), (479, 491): 0.51 kPa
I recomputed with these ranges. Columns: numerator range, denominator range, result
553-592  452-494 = 0.90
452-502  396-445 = 0.98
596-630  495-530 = 1.04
